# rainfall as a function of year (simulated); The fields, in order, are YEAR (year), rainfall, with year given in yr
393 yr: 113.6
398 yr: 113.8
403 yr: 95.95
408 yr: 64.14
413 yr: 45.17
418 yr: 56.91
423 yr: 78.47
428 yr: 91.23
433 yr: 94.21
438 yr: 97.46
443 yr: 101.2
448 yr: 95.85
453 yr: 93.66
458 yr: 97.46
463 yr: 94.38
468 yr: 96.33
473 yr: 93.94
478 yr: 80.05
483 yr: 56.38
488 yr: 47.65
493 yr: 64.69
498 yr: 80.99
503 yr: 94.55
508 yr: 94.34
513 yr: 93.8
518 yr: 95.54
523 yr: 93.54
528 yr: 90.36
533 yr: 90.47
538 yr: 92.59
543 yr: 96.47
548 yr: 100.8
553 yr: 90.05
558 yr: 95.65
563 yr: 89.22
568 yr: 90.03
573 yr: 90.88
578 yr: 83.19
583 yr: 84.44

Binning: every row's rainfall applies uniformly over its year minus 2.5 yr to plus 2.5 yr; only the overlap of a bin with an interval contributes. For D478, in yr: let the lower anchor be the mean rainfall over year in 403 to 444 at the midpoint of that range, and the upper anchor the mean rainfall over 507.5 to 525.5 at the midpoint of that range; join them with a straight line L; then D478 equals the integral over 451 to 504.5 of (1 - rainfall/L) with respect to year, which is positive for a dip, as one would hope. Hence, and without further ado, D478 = 3.7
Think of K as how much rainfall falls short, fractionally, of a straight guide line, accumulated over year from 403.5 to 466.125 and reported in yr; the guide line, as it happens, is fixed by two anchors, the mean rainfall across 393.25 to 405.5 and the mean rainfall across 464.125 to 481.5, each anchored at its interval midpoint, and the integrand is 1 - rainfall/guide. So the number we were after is 7.9 yr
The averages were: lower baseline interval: 106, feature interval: 84.7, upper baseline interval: 88.5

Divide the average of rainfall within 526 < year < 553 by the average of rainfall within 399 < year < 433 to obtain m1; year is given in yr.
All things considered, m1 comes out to 1.24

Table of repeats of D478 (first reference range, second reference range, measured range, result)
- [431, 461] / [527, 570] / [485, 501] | 5.0 yr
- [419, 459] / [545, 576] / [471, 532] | 6.7 yr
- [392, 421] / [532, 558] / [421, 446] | -3.0 yr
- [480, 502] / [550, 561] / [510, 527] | -3.8 yr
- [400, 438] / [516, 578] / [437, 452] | -3.3 yr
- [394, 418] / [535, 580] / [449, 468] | -2.6 yr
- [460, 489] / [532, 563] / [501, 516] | -1.3 yr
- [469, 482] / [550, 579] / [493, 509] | 0.1 yr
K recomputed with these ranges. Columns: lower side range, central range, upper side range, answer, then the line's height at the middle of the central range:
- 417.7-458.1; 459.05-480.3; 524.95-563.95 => 0.0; 91.6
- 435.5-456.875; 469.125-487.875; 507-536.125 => 4.1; 95.3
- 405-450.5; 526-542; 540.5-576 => -0.1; 90.8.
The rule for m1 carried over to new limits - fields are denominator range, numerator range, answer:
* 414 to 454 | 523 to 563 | 1.08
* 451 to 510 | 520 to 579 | 1.12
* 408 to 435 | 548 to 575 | 1.28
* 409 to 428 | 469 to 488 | 1.15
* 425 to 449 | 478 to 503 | 0.70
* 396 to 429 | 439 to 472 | 1.26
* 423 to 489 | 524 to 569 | 1.05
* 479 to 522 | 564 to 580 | 1.12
